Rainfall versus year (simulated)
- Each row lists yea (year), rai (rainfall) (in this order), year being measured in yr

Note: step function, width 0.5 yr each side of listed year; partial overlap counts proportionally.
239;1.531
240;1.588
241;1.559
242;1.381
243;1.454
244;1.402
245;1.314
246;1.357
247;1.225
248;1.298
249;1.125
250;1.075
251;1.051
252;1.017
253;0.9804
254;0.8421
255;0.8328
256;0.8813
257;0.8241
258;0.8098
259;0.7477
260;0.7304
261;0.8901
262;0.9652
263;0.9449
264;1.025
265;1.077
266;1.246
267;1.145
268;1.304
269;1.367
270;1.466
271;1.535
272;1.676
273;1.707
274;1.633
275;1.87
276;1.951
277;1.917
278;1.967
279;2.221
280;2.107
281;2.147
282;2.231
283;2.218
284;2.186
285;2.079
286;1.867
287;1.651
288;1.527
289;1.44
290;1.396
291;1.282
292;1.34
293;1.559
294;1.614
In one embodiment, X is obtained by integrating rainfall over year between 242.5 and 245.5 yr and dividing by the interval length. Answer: 1.39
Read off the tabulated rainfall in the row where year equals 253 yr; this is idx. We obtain 0.9804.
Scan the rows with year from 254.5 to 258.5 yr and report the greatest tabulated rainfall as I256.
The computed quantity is 0.8813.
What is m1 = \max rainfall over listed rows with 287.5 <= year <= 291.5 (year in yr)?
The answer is 1.527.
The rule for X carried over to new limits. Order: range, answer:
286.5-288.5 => 1.59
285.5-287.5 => 1.76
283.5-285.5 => 2.13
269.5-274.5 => 1.6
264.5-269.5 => 1.23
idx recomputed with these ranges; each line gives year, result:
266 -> 1.246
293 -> 1.559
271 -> 1.535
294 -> 1.614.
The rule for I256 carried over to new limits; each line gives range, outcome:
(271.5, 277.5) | 1.951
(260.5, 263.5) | 0.9652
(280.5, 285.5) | 2.231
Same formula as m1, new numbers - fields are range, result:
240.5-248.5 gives 1.559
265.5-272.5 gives 1.676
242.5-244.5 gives 1.454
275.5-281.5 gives 2.221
